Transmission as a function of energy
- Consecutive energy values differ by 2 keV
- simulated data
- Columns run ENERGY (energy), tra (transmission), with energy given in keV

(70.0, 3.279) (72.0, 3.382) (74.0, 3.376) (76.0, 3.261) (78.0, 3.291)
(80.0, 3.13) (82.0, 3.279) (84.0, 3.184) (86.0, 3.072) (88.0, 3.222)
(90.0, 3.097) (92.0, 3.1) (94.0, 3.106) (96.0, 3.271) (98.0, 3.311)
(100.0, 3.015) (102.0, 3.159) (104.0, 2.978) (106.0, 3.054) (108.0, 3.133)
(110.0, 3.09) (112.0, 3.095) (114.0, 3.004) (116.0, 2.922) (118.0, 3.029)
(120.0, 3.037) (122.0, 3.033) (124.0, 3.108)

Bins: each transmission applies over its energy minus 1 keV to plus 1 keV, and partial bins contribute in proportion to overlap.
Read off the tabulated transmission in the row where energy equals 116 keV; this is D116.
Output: 2.922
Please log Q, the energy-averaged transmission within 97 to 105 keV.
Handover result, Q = 3.12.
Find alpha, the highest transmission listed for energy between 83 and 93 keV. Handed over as 3.222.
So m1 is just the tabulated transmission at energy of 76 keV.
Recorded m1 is 3.261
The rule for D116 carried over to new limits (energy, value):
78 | 3.291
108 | 3.133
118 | 3.029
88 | 3.222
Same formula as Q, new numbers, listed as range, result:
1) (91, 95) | 3.1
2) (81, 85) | 3.23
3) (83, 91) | 3.14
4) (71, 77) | 3.34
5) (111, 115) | 3.05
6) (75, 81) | 3.23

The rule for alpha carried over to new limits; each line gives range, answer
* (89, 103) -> 3.311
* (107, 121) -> 3.133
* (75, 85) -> 3.291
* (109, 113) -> 3.095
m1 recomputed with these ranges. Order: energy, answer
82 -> 3.279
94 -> 3.106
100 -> 3.015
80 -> 3.13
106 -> 3.054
